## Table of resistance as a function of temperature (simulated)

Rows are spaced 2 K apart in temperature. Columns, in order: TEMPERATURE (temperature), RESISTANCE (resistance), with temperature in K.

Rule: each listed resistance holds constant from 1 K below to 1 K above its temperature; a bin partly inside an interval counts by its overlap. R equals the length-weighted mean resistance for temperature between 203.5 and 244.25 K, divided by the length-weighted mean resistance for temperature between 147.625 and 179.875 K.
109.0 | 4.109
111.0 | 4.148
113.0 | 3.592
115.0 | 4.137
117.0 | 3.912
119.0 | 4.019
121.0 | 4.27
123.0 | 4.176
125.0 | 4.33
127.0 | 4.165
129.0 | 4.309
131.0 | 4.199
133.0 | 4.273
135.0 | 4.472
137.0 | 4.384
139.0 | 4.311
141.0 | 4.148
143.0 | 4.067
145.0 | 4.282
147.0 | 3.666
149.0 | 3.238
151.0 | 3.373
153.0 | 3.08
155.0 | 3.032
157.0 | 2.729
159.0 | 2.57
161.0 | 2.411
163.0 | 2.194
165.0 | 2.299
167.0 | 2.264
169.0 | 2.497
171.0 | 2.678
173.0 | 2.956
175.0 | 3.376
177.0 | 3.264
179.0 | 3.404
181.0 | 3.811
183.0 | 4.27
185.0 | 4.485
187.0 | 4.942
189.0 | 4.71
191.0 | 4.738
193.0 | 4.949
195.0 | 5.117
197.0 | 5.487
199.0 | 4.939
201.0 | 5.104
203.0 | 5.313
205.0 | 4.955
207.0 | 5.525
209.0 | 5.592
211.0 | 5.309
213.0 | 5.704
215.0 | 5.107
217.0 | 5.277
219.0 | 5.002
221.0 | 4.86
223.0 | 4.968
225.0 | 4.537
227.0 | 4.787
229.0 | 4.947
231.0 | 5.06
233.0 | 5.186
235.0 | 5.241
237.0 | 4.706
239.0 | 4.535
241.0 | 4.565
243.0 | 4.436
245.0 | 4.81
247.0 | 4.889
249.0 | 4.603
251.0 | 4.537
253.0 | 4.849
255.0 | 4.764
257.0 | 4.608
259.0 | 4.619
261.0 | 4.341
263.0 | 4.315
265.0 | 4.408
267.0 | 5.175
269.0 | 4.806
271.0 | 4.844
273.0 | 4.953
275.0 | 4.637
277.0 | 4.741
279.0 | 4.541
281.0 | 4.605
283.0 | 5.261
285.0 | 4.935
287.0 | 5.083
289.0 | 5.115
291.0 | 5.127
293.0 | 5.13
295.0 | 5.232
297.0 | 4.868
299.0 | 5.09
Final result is 1.8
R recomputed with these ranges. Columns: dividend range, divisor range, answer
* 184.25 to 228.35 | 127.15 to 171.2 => 1.48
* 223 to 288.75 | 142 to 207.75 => 1.25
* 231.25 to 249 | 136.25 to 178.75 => 1.51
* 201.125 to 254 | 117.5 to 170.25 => 1.39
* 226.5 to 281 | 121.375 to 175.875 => 1.36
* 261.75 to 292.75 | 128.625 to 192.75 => 1.35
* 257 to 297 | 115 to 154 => 1.20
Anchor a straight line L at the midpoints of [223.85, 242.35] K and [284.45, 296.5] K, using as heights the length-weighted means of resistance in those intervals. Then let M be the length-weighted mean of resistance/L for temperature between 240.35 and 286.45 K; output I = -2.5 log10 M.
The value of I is 0.06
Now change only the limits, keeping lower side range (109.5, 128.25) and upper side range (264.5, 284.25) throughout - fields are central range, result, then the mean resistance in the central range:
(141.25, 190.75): 0.27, 3.35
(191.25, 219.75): -0.17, 5.23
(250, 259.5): 0.01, 4.68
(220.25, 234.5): -0.07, 4.92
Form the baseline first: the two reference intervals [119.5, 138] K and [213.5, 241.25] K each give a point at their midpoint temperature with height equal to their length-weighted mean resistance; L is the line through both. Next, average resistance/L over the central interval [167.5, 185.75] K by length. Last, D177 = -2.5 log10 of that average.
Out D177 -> 0.34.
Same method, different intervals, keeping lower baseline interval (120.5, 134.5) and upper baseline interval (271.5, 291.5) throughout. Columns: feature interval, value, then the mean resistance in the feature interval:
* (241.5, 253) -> 0.02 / 4.67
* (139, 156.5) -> 0.19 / 3.63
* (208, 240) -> -0.09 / 5.05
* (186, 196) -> -0.09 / 4.89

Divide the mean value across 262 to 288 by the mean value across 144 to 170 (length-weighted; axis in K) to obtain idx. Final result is 1.66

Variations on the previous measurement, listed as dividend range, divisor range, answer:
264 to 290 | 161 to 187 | 1.53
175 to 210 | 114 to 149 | 1.13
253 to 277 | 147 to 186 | 1.53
